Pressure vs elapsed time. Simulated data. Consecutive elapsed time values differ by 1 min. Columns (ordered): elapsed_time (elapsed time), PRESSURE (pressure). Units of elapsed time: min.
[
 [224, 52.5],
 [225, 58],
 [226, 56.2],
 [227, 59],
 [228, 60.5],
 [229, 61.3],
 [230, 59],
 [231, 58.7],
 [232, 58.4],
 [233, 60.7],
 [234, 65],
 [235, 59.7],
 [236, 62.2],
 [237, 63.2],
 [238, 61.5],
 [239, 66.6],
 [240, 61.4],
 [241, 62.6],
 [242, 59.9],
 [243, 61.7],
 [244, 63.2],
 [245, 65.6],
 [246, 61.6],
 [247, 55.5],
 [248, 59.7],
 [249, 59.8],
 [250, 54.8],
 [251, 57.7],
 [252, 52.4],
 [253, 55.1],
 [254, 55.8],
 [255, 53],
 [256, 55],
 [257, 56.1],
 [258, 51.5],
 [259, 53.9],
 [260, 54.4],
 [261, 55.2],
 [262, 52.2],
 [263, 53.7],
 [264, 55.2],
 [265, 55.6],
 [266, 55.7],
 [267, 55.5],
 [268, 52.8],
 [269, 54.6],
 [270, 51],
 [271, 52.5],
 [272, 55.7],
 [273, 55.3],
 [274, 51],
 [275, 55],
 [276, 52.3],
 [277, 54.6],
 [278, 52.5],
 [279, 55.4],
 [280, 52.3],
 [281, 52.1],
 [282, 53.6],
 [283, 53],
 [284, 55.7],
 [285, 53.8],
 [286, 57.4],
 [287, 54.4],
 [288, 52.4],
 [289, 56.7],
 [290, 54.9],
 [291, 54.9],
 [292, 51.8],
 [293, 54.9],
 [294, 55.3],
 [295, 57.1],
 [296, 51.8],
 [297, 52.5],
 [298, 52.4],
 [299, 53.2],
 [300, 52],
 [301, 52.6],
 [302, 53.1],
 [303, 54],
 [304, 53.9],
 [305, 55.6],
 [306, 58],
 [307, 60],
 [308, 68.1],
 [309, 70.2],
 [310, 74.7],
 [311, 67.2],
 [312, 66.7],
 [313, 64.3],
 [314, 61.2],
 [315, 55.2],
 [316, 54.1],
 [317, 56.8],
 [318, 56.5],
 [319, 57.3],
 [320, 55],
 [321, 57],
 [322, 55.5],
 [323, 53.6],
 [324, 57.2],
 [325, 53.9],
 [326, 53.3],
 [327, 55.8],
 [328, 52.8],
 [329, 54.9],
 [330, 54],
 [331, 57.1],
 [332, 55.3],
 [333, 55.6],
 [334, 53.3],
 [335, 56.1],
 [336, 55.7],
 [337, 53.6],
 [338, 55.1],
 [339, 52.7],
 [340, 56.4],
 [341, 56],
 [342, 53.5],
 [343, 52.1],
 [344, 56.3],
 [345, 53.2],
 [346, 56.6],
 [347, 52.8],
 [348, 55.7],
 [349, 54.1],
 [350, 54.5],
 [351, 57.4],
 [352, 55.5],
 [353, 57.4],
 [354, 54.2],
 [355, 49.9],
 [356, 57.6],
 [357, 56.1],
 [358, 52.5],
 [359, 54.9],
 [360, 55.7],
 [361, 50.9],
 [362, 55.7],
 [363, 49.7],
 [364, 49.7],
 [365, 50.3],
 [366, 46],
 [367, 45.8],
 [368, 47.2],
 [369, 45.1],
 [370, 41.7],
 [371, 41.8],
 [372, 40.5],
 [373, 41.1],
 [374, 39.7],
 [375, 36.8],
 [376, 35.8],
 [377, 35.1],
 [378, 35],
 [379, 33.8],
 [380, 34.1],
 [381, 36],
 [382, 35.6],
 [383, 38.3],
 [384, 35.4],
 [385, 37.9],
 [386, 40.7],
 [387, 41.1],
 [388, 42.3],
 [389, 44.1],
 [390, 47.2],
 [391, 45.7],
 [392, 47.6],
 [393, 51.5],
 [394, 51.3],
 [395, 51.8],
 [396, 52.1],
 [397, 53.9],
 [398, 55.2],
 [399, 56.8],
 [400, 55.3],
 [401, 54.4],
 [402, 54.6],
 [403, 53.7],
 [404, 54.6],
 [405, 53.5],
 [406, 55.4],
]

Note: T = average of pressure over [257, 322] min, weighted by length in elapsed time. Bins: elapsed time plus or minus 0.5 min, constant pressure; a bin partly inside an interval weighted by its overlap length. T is 55.8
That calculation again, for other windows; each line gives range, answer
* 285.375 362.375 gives 55.9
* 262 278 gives 53.9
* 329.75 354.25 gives 55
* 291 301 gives 53.5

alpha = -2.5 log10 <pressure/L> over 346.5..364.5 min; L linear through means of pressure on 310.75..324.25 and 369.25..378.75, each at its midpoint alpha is -0.20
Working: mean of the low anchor 58.3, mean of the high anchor 38.7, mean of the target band 54.1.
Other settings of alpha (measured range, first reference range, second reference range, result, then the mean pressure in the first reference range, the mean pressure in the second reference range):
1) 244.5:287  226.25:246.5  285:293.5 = 0.05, 61.5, 54.6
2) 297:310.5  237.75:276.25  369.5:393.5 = -0.16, 56.5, 39.9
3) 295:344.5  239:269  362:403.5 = -0.12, 56.9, 44.8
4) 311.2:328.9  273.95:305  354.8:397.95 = -0.13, 53.8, 45.1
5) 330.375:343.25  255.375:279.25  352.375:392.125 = -0.15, 54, 44.7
